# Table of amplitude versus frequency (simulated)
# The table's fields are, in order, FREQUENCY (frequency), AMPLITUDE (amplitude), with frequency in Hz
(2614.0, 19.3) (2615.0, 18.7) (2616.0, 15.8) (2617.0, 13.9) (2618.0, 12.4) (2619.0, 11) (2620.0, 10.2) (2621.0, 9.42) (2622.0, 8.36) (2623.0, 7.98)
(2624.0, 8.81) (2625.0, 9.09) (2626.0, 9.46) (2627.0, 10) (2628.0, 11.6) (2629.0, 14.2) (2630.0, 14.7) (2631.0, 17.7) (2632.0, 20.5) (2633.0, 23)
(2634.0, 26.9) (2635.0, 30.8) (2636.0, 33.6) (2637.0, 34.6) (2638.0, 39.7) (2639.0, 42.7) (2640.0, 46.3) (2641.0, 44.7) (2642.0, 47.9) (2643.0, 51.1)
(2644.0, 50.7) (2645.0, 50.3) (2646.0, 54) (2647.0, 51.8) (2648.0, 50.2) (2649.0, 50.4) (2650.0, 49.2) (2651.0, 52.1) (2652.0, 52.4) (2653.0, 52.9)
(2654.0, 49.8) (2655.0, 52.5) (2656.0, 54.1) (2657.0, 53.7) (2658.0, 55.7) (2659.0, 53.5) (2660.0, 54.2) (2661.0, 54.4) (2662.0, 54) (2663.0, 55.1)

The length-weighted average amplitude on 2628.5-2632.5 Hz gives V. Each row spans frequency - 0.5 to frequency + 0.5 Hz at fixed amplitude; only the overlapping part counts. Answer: 16.8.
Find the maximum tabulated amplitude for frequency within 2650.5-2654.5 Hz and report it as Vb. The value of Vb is 52.9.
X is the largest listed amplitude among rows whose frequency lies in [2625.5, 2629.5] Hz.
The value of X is 14.2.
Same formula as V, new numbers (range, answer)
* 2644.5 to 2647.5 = 52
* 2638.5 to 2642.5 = 45.4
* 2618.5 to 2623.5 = 9.39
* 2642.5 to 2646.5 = 51.5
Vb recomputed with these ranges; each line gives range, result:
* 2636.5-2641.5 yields 46.3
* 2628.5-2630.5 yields 14.7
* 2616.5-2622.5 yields 13.9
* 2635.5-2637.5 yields 34.6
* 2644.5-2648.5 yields 54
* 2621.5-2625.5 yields 9.09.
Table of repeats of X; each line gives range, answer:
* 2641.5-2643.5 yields 51.1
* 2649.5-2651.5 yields 52.1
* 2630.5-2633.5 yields 23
